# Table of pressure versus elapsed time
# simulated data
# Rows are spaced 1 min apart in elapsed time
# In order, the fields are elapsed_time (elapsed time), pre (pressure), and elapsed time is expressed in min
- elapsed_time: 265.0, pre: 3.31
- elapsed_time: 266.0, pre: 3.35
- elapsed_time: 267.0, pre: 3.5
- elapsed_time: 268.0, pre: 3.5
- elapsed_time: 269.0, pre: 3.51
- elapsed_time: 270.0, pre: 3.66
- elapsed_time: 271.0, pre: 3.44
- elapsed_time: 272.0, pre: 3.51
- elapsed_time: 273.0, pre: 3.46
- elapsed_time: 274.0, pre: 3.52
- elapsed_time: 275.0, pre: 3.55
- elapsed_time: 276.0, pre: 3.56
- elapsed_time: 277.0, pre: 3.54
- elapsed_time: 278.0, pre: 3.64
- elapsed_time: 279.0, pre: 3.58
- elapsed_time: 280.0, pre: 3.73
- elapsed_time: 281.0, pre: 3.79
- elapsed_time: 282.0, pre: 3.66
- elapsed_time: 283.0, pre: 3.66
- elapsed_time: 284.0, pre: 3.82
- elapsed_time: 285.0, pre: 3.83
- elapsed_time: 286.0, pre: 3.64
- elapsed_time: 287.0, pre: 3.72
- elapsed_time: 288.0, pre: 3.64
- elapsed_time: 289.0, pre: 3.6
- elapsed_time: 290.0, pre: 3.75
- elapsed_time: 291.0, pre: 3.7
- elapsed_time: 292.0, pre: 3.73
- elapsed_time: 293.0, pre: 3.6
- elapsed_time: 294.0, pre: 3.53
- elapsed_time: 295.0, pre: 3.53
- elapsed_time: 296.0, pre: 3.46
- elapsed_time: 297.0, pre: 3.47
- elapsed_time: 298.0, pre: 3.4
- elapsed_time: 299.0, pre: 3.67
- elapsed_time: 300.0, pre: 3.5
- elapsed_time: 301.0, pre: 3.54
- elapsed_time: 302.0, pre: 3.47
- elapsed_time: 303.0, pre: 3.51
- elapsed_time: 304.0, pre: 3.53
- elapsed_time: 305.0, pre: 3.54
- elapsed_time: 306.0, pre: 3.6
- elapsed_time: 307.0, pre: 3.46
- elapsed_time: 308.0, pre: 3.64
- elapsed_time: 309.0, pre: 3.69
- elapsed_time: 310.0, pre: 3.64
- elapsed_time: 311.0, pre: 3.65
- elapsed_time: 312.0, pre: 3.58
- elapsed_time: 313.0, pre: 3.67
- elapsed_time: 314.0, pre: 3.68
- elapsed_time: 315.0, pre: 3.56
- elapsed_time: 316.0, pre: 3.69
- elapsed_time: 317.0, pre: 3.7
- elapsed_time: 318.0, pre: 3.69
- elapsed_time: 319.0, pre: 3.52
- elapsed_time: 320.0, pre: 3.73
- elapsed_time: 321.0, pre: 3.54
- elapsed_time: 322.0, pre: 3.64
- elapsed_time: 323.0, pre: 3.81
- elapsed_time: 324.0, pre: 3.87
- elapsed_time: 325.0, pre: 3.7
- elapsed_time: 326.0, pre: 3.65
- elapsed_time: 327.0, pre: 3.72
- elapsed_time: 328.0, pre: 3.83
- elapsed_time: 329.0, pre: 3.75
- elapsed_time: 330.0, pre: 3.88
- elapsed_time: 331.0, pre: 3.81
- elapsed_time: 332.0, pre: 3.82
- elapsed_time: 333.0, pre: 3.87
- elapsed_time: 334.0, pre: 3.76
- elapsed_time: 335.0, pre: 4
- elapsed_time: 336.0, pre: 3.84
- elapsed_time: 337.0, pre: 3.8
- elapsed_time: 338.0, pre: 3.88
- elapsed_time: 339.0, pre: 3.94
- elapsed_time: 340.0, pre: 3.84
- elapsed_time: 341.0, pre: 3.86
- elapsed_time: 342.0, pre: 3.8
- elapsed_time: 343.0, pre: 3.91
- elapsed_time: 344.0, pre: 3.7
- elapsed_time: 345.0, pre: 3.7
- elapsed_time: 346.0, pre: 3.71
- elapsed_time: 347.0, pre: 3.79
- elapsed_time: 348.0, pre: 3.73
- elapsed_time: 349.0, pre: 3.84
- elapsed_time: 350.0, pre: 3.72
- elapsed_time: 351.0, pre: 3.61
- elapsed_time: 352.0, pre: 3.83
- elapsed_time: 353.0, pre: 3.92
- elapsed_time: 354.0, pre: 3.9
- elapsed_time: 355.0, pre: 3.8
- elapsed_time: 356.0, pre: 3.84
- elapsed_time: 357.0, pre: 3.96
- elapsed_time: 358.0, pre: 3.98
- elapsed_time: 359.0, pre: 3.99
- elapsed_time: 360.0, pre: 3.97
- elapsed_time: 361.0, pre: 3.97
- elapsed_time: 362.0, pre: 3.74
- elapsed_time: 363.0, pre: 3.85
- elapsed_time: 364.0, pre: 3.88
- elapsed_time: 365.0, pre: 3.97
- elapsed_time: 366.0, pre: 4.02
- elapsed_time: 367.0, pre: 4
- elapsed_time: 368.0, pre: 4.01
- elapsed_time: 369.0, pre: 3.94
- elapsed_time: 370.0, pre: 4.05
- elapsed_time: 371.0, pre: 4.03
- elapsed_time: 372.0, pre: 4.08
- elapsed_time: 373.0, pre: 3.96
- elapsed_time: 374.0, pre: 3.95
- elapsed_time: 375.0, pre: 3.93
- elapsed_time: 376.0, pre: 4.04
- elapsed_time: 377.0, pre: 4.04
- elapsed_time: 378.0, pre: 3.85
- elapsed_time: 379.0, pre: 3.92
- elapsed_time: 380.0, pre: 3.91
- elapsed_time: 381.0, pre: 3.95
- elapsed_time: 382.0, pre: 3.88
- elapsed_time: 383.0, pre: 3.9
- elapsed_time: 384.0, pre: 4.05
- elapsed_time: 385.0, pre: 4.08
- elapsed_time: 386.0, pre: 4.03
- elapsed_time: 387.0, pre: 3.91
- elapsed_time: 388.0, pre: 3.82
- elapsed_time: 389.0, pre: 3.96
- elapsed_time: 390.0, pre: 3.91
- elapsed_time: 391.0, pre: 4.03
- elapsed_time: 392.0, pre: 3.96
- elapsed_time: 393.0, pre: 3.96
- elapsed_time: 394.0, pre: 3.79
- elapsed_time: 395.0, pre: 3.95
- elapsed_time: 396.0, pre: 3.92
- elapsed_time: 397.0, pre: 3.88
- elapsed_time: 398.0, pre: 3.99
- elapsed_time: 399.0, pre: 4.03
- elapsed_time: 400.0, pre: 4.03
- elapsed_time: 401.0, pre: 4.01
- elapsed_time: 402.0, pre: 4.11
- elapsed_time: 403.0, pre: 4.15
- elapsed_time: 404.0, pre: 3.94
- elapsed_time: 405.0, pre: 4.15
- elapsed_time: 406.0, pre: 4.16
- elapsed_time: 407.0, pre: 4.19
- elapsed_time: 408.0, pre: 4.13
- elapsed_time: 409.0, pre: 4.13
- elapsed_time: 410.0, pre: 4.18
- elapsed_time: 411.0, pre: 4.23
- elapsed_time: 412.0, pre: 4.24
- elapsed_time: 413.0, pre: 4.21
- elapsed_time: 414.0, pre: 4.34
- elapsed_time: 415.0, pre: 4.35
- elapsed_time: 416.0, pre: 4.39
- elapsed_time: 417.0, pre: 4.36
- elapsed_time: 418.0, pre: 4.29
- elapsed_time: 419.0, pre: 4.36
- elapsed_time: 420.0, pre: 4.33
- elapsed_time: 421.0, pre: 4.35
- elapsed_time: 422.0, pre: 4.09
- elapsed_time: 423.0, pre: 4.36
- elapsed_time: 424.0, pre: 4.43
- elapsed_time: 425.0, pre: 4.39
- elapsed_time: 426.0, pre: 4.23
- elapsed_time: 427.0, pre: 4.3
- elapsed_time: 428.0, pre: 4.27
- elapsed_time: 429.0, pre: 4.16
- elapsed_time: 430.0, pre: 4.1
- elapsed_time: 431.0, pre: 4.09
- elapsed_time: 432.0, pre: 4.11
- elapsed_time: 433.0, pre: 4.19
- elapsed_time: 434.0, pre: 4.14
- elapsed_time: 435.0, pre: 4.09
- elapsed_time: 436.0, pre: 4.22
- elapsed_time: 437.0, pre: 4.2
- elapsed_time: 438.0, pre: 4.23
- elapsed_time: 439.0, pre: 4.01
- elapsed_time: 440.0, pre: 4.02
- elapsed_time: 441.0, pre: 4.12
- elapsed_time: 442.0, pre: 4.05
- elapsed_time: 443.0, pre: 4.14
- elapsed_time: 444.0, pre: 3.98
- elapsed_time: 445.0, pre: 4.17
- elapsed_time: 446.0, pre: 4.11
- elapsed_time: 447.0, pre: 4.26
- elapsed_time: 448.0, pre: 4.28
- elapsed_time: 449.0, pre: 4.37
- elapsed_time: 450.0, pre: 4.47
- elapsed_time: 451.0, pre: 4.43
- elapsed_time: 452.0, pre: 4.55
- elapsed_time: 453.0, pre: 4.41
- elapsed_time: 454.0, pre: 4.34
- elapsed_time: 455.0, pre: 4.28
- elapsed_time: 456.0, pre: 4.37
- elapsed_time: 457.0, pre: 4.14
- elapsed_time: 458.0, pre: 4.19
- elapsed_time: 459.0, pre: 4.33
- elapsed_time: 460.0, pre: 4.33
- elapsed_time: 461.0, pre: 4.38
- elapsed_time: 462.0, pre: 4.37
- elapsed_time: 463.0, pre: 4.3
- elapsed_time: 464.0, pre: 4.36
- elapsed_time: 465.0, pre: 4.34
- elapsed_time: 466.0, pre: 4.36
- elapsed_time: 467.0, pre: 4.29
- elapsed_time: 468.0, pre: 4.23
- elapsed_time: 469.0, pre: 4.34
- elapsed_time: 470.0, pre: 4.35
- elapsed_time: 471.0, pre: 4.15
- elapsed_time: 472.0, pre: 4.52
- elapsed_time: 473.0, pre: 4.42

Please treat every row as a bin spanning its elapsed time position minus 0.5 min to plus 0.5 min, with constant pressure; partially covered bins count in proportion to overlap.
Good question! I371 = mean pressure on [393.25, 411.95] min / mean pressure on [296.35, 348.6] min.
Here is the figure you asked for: 1.10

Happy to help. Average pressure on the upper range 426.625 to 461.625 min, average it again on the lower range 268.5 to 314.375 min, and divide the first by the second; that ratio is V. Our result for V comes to 1.2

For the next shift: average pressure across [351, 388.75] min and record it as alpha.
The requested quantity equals 3.94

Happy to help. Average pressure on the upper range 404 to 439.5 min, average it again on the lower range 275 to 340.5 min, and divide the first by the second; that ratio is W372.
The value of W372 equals 1.2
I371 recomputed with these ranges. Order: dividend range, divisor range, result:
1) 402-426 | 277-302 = 1.17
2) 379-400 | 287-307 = 1.11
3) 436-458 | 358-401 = 1.07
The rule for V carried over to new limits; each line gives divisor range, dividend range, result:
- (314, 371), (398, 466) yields 1.11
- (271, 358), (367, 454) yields 1.12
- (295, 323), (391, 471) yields 1.17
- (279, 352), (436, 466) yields 1.15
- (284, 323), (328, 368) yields 1.07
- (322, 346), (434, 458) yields 1.11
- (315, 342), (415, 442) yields 1.12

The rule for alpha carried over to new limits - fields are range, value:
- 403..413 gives 4.15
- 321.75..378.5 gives 3.87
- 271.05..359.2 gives 3.7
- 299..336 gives 3.68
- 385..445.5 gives 4.13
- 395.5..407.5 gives 4.05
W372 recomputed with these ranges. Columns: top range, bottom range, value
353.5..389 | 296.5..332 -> 1.08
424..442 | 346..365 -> 1.08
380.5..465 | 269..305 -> 1.16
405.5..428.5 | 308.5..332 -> 1.16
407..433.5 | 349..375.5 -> 1.09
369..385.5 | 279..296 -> 1.08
